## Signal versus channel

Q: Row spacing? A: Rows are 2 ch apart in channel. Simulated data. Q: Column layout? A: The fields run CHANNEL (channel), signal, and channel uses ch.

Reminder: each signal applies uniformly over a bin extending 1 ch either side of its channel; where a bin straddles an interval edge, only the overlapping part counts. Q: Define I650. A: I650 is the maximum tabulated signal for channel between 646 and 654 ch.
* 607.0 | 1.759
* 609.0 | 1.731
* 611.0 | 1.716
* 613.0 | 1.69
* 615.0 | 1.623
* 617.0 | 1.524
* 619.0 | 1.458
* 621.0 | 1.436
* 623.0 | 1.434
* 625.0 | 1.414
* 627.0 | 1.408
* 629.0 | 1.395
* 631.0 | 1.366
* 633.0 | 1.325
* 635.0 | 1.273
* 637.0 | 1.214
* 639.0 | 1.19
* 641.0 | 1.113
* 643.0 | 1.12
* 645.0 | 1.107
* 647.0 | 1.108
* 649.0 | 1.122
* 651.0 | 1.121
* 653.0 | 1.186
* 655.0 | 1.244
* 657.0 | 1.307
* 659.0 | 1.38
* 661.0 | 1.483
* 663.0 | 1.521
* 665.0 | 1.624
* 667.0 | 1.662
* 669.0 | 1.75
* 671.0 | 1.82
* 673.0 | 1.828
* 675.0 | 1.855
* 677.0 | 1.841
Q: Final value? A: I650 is 1.186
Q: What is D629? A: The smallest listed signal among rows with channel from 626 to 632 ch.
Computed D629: 1.366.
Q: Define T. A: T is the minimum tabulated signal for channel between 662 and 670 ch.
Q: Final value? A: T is 1.521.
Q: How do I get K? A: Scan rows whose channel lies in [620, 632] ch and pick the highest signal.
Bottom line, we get 1.436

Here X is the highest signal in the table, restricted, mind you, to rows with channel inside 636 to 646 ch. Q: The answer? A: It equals 1.214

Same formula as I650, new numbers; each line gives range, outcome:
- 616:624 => 1.524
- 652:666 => 1.624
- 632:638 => 1.325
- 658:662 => 1.483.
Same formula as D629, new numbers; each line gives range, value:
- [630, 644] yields 1.113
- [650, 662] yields 1.121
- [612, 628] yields 1.408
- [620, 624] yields 1.434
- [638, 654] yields 1.107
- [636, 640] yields 1.19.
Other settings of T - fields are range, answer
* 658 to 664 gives 1.38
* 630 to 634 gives 1.325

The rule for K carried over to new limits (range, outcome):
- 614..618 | 1.623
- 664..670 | 1.75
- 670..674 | 1.828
